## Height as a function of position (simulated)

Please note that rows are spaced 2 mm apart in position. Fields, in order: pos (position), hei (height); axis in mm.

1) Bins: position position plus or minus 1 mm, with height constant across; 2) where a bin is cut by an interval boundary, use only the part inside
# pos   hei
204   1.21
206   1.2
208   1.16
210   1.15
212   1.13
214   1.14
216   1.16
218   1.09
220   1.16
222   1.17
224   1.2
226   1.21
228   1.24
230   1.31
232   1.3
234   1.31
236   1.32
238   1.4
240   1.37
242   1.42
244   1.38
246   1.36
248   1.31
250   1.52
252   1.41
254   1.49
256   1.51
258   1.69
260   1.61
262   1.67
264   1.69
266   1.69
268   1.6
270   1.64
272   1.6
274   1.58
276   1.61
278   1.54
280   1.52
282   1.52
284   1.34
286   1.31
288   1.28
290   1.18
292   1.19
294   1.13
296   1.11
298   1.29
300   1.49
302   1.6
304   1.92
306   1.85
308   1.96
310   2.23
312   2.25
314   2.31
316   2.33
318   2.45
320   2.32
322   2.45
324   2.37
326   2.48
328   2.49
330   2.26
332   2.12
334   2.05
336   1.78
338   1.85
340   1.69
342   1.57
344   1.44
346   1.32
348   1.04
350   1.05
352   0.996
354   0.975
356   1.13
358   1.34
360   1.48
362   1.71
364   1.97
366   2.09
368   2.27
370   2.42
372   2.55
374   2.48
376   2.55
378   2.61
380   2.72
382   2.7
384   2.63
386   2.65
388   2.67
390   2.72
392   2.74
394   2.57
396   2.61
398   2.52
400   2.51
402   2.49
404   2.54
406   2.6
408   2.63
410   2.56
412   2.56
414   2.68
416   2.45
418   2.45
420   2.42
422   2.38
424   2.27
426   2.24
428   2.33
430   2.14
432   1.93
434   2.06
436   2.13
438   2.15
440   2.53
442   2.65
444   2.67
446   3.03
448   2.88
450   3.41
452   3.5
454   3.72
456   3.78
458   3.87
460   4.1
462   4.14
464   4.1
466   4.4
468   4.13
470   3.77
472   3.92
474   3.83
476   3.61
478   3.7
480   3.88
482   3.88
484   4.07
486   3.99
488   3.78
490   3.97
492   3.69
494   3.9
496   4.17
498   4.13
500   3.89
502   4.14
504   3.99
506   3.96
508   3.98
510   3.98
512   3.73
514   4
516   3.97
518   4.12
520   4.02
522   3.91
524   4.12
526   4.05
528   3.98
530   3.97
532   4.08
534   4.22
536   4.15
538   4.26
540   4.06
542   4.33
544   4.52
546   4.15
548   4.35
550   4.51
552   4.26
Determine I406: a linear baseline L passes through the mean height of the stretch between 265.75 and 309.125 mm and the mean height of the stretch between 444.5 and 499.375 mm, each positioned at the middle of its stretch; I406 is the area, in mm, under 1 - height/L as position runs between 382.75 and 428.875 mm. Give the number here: 6.78 mm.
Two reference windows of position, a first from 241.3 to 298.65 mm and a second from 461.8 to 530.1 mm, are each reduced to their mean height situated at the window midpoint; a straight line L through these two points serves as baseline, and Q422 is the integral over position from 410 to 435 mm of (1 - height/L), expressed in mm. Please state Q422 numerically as 6.4 mm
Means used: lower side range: 1.46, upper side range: 3.97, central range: 2.34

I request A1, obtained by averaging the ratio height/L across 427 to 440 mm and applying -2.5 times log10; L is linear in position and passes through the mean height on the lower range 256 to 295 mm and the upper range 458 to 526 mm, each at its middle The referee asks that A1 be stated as 0.46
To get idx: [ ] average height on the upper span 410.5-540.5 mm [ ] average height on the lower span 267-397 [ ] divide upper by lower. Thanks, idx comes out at 1.84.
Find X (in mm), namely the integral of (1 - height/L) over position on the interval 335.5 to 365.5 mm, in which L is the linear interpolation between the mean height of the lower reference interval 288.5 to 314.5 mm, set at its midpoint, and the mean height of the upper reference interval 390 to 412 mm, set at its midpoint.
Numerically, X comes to 9.6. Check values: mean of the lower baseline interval 1.63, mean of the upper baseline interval 2.58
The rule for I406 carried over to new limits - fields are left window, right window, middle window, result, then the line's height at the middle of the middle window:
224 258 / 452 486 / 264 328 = 7.7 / 1.99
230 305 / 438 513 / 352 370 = 6.2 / 2.48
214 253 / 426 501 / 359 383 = 2.7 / 2.58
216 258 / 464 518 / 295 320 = 1.8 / 2.06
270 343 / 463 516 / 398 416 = 2.5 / 2.98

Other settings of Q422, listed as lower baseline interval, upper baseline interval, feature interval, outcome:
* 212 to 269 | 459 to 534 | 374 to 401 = 2.29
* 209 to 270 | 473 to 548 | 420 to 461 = 6.97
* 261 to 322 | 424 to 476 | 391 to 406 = 0.64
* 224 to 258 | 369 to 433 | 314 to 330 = -3.69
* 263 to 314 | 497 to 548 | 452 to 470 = -2.98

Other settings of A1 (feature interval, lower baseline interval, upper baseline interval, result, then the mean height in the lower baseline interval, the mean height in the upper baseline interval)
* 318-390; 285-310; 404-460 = -0.024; 1.47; 2.69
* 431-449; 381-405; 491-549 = 0.276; 2.61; 4.06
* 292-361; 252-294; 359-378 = 0.065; 1.5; 2.19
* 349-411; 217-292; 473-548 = 0.208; 1.42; 4.01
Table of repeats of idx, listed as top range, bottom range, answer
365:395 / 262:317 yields 1.58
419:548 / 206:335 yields 2.27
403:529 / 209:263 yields 2.54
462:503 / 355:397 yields 1.71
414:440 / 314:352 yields 1.18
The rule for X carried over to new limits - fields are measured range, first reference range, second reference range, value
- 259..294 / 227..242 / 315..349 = 2.5 mm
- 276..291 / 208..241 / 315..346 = 2.7 mm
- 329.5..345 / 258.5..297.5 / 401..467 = 1.2 mm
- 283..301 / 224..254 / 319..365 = 3.4 mm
